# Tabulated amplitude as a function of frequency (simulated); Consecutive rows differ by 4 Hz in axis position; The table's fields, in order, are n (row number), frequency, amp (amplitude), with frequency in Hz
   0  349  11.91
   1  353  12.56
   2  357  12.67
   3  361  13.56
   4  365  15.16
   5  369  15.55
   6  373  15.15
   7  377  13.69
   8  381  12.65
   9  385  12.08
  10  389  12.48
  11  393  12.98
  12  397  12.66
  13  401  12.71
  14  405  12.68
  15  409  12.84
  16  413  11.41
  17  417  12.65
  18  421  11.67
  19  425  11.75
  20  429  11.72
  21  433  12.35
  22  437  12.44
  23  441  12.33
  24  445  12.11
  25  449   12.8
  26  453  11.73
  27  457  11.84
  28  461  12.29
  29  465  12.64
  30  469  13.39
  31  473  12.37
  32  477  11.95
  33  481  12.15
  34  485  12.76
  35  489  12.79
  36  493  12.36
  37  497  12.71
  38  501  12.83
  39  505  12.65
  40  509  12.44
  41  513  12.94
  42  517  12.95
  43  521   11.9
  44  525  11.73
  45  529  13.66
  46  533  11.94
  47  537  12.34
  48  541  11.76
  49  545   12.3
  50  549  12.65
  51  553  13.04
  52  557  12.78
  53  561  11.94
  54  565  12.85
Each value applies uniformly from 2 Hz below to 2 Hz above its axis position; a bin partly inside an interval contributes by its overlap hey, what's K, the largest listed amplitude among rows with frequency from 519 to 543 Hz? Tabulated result 13.66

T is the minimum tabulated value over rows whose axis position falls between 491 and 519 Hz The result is 12.36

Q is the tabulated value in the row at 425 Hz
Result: 11.75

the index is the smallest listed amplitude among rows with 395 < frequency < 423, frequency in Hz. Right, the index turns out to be 11.41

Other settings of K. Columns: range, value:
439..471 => 13.39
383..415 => 12.98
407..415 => 12.84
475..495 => 12.79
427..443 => 12.44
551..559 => 13.04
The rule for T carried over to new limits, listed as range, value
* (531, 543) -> 11.76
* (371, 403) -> 12.08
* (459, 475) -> 12.29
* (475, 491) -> 11.95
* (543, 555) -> 12.3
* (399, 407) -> 12.68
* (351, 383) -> 12.56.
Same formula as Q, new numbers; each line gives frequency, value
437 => 12.44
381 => 12.65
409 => 12.84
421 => 11.67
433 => 12.35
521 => 11.9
